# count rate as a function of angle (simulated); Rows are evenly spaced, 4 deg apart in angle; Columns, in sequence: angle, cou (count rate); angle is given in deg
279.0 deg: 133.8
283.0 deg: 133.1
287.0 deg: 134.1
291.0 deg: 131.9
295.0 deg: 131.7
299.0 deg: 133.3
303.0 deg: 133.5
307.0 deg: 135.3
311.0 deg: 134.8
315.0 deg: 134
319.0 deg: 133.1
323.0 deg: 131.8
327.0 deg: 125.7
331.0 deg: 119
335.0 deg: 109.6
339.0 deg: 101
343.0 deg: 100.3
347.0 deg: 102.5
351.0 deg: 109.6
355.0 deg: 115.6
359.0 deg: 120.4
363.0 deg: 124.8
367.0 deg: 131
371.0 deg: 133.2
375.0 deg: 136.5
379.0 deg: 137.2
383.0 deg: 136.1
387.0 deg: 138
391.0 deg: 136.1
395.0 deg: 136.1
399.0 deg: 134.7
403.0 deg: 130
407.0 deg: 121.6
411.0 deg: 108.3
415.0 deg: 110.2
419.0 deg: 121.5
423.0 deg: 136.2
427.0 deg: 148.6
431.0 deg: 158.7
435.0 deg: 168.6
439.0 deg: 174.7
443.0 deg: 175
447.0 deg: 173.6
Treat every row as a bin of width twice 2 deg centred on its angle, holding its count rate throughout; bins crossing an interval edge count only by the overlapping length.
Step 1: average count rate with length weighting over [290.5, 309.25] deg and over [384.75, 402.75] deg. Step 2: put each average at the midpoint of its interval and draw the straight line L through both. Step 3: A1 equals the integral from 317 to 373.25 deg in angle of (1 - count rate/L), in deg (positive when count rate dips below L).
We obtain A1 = 6.7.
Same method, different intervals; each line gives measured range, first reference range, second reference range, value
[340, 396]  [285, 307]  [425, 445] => 9.4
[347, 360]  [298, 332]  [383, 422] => 1.7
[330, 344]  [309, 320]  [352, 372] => 2.4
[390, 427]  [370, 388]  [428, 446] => 6.1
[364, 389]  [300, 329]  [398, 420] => -2.1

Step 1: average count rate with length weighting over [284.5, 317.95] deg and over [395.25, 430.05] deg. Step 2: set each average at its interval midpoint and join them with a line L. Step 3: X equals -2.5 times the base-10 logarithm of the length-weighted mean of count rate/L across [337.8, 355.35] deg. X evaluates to 0.24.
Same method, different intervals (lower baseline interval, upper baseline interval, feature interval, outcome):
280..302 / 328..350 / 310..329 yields -0.121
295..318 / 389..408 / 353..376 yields 0.053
